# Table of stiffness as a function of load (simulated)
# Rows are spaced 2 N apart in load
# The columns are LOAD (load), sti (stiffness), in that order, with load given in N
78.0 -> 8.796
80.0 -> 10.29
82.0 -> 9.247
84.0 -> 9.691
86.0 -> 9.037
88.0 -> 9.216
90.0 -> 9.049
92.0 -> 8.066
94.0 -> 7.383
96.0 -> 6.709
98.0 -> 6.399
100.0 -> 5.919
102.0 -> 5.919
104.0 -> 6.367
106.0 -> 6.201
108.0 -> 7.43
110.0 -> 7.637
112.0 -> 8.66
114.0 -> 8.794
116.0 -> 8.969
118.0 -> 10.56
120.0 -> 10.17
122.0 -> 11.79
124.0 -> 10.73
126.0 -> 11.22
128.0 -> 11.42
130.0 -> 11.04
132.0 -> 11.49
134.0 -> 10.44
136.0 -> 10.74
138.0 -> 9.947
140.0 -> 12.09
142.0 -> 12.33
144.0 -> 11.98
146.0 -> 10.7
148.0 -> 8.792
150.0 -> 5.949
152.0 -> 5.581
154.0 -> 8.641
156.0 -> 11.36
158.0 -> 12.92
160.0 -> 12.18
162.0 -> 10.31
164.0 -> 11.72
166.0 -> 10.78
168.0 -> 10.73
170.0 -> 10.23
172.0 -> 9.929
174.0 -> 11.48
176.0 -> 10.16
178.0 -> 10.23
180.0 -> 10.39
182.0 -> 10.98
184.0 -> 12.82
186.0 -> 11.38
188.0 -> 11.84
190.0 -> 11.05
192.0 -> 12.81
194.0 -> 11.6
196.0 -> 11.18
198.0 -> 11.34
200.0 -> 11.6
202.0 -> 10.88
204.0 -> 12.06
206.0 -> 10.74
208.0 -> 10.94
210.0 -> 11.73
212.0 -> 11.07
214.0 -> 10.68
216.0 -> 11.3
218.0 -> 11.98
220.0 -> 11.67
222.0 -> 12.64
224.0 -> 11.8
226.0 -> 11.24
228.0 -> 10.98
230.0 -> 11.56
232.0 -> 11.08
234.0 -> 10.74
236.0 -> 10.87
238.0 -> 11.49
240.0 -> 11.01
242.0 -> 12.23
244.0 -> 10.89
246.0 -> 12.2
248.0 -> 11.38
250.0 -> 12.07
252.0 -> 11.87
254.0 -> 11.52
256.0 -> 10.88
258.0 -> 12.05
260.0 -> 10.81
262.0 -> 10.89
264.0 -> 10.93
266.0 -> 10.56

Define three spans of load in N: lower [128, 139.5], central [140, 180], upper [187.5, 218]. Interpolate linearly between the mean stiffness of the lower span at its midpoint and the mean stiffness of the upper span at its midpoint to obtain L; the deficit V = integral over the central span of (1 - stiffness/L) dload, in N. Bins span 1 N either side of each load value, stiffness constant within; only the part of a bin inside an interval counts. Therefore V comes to 2.5 N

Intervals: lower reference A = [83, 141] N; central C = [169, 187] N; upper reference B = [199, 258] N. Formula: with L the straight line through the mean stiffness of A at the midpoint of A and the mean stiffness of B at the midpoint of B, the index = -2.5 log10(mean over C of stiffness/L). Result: -0.04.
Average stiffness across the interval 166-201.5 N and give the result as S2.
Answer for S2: 11.1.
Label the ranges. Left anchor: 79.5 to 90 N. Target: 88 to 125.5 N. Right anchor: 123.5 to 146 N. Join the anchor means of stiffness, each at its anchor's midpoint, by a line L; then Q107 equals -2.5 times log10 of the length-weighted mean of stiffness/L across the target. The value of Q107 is 0.24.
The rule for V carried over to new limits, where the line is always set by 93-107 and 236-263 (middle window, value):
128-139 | -4.8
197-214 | -2.2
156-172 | -4.9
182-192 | -2.6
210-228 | -1.9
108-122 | -4.6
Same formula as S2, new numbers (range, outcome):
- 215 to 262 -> 11.5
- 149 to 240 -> 11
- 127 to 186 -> 10.6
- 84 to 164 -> 9.37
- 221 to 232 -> 11.6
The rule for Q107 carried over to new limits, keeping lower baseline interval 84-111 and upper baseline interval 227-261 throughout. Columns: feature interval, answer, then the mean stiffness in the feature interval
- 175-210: -0.13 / 11.3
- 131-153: -0.16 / 10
